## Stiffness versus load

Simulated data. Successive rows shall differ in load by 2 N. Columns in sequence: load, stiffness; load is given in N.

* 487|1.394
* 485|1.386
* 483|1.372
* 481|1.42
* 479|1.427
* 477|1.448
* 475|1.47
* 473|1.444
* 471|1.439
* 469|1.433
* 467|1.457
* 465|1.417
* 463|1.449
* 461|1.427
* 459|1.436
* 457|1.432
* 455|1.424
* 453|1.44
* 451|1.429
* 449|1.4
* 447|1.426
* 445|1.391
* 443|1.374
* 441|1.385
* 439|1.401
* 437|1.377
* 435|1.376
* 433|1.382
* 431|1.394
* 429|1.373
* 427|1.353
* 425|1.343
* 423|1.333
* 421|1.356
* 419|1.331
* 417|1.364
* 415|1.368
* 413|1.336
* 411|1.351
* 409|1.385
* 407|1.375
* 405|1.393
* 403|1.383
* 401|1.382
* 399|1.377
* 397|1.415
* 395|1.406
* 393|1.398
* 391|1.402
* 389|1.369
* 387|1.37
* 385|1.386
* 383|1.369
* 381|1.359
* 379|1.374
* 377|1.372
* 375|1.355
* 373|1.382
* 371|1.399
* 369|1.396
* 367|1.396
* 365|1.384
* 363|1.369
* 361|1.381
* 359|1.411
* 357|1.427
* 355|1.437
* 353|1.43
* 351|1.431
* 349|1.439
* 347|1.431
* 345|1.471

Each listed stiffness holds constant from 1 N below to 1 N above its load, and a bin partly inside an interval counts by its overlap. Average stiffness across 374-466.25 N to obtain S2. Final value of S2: 1.39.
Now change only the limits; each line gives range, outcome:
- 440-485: 1.42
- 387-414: 1.38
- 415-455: 1.38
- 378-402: 1.38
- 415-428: 1.35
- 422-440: 1.37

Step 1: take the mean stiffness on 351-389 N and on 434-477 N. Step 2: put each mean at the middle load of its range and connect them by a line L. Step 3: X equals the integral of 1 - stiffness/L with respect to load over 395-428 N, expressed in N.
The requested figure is 0.9 N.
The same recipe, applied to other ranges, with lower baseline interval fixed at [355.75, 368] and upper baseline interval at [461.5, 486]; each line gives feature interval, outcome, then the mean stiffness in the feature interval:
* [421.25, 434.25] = 0.5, 1.36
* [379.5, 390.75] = 0.2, 1.37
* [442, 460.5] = 0.1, 1.42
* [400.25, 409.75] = 0.2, 1.38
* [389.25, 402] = 0.1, 1.4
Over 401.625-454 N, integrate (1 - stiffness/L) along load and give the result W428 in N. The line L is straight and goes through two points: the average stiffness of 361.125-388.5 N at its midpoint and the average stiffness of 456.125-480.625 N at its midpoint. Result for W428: 1.3 N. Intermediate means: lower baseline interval 1.38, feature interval 1.38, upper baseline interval 1.44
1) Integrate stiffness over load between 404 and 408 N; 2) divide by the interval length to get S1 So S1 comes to 1.38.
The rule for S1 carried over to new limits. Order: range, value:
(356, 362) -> 1.41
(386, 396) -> 1.39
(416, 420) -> 1.35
